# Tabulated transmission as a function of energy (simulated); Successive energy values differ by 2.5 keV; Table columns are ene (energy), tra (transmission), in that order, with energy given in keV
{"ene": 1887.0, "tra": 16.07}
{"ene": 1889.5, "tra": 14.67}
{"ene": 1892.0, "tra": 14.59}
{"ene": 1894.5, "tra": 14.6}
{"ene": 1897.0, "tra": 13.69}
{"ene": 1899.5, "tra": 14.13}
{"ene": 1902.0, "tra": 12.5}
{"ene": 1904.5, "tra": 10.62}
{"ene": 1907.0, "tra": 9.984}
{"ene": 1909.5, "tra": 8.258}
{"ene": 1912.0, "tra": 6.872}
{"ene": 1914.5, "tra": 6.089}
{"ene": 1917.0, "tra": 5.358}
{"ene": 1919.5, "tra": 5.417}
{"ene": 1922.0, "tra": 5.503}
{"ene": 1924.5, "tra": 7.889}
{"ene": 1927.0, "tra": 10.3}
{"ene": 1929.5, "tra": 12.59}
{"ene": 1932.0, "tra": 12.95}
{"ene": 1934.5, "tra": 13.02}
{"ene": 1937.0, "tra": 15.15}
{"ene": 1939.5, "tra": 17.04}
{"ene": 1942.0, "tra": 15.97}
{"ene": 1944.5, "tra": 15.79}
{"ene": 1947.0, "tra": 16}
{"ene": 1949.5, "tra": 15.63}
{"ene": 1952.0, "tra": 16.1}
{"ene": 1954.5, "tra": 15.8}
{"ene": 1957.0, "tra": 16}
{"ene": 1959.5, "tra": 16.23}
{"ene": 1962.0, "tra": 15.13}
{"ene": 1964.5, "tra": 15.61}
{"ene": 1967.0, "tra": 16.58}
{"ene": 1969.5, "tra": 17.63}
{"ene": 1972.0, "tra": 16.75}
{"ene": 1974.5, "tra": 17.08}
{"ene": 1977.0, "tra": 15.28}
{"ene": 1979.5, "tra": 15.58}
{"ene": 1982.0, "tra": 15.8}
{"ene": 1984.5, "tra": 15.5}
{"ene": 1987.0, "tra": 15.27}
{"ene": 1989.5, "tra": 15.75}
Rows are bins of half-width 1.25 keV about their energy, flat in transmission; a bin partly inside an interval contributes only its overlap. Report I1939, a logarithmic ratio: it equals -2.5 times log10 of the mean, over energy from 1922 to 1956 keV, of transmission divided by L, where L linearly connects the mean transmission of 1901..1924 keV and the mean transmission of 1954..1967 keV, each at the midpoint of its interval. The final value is -0.13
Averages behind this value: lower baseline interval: 7.8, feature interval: 13.9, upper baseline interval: 15.8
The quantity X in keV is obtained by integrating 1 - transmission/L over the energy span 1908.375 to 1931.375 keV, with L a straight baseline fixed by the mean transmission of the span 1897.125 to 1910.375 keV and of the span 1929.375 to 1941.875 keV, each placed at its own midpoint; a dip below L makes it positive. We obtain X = 9.4 keV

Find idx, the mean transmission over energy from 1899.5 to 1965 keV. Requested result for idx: 12.2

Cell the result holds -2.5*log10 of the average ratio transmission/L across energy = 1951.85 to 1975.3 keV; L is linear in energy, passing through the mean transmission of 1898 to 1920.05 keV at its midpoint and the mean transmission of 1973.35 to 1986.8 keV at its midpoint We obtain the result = -0.15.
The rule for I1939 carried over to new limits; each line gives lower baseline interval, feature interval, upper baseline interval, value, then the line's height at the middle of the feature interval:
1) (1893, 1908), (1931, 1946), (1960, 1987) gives -0.04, 14.4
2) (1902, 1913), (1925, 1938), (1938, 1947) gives 0.13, 14.1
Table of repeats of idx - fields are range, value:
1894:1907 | 12.7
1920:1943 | 12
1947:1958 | 15.9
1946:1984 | 16.1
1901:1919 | 8.34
